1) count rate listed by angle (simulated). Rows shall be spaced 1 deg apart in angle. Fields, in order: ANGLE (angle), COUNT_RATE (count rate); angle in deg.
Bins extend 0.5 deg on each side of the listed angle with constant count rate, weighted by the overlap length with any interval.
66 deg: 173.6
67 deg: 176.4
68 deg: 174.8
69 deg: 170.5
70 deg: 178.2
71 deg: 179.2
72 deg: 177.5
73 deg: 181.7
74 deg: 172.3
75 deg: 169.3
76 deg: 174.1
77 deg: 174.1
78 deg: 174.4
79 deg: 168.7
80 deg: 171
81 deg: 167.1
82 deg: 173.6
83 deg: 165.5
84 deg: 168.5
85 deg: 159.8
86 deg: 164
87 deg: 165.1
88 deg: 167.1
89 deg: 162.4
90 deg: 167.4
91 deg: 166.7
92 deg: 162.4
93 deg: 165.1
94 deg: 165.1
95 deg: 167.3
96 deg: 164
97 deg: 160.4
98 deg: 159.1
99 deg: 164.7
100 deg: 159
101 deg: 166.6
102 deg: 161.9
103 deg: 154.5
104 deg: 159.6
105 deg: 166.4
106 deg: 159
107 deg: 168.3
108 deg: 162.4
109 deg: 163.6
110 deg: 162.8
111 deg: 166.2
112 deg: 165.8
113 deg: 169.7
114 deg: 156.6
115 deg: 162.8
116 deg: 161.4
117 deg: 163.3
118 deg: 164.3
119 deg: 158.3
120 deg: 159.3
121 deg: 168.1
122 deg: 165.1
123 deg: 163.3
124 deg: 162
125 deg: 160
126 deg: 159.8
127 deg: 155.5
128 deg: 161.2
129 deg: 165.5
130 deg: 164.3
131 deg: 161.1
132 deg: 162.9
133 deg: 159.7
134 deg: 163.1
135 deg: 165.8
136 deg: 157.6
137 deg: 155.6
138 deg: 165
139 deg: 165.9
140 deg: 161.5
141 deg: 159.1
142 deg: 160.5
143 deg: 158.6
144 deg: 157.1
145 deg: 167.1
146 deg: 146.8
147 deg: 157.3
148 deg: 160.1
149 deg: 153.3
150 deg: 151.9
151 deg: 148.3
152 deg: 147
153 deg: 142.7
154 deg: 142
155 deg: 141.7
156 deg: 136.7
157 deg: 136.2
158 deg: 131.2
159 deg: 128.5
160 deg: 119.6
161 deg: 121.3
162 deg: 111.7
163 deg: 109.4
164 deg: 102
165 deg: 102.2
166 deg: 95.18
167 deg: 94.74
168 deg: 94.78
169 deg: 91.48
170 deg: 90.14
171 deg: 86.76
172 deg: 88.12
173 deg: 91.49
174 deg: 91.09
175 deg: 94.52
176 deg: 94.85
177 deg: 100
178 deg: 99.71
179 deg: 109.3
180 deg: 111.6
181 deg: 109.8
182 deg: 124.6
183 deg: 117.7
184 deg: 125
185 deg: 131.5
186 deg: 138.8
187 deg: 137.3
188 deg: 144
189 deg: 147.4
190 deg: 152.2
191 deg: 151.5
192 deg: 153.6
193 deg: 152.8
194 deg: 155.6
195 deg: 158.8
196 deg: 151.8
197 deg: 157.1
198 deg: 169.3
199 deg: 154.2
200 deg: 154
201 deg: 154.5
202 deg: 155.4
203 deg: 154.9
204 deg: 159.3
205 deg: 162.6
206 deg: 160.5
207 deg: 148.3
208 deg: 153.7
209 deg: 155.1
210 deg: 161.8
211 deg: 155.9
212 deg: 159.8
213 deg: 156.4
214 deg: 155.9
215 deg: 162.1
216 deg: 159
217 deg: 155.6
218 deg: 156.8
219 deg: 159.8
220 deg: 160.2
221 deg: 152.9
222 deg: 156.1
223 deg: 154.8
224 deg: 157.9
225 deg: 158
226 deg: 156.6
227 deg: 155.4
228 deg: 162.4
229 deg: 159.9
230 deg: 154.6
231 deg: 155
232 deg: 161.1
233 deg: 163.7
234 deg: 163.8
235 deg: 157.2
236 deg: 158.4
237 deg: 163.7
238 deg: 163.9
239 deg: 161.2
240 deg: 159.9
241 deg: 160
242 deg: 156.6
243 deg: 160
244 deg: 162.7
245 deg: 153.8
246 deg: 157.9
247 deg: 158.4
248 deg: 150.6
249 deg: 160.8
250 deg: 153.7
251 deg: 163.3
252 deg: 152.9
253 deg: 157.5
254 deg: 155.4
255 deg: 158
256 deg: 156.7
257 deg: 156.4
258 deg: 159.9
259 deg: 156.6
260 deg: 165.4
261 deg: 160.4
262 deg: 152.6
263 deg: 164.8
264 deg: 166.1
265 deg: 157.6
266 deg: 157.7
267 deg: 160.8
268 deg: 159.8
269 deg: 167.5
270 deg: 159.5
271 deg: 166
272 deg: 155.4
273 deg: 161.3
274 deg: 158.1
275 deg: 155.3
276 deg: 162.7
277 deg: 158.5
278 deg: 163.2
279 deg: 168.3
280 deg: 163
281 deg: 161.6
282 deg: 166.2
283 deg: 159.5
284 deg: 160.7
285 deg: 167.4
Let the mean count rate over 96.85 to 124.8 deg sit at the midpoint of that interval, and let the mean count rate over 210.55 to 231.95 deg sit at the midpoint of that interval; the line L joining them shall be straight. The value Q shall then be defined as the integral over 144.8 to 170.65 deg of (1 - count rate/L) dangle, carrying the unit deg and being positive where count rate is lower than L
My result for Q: 5.4 deg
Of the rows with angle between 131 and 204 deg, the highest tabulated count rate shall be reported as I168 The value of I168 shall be 169.3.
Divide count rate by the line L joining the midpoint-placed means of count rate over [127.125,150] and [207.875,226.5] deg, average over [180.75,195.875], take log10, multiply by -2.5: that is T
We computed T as 0.13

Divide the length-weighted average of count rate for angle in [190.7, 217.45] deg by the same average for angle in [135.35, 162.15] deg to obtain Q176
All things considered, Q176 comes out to 1.06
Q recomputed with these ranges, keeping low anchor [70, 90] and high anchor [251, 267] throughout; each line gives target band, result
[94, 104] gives 0.42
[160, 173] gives 5.15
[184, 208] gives 1.62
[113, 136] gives 0.75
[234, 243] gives -0.01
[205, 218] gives 0.37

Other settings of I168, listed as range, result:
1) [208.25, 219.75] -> 162.1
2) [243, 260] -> 165.4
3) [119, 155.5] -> 168.1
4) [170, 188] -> 144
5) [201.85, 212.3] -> 162.6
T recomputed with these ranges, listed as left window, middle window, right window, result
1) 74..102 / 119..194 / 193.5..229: 0.179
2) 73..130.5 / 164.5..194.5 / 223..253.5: 0.358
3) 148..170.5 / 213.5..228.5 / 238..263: -0.076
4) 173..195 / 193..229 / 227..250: -0.110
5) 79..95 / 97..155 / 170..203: -0.057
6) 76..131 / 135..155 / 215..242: 0.047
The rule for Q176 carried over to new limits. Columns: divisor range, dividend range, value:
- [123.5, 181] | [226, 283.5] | 1.19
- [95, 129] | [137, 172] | 0.82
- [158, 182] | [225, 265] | 1.55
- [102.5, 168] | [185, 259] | 1.04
